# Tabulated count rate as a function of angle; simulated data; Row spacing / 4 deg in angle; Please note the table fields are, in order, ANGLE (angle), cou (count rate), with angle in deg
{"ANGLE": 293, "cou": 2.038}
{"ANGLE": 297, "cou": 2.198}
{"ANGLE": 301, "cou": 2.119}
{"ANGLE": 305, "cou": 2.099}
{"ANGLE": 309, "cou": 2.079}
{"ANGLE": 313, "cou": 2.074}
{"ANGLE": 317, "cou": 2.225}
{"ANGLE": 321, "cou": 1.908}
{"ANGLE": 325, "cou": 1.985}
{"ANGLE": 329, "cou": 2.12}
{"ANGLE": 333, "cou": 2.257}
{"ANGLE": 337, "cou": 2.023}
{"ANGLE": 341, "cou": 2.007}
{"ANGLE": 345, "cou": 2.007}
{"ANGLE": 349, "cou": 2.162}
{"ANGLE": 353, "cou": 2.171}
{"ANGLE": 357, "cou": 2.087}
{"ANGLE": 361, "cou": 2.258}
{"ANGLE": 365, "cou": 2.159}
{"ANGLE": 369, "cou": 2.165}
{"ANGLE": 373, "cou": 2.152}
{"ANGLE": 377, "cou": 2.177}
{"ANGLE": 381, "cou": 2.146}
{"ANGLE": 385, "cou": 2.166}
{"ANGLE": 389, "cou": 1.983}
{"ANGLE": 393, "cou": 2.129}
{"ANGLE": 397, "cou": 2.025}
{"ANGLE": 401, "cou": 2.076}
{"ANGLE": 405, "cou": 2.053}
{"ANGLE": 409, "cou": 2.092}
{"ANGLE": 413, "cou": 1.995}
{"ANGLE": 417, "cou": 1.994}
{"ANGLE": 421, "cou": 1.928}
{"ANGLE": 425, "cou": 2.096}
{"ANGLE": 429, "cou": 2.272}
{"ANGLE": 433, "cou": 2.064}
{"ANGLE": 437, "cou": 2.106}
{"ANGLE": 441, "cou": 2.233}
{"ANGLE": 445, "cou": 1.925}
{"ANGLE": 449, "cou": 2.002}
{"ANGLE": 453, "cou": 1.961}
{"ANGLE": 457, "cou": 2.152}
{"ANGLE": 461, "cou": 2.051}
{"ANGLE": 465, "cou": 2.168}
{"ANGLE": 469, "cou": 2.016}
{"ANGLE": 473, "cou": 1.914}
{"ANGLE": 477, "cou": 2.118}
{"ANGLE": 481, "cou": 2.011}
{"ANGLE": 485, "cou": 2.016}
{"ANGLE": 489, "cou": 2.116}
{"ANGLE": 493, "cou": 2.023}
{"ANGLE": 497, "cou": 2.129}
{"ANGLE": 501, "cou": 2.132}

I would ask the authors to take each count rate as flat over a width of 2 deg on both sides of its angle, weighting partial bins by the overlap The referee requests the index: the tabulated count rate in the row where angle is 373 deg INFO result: 2.152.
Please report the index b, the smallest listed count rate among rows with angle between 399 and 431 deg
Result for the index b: 1.928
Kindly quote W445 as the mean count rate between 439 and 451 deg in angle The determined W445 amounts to 2.05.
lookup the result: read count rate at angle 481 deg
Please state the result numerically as 2.011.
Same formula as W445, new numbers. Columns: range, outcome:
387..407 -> 2.05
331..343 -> 2.1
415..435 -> 2.07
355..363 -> 2.17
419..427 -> 2.01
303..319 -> 2.12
